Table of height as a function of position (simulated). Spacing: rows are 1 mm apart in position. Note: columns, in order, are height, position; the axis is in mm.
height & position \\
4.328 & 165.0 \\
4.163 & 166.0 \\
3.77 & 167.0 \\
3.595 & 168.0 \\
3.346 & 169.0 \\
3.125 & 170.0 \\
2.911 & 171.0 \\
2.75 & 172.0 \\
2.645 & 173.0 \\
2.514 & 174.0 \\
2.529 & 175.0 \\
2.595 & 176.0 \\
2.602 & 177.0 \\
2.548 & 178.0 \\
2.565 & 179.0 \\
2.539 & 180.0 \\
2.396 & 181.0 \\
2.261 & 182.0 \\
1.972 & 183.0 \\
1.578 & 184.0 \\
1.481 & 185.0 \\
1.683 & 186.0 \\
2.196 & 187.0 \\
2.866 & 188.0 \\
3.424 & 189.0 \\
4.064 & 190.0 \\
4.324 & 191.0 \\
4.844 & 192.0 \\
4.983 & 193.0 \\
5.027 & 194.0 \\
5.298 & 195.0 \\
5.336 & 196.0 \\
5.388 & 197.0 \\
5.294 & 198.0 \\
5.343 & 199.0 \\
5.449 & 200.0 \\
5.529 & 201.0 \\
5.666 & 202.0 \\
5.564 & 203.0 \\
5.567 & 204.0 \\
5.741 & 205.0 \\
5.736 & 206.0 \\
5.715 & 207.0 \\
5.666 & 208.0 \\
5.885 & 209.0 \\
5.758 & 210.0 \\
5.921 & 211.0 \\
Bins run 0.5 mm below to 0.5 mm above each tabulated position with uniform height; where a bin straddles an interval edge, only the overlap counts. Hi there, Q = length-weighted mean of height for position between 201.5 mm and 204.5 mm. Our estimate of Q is 5.6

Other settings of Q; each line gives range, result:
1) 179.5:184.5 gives 2.15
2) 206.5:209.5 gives 5.76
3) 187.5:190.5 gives 3.45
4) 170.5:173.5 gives 2.77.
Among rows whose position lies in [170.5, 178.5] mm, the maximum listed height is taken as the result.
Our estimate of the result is 2.911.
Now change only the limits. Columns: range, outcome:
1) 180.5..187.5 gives 2.396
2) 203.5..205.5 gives 5.741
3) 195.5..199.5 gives 5.388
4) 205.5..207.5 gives 5.736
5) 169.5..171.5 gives 3.125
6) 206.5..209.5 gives 5.885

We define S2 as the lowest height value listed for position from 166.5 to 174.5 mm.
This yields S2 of 2.514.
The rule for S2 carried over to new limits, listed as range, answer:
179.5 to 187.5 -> 1.481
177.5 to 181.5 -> 2.396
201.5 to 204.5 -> 5.564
